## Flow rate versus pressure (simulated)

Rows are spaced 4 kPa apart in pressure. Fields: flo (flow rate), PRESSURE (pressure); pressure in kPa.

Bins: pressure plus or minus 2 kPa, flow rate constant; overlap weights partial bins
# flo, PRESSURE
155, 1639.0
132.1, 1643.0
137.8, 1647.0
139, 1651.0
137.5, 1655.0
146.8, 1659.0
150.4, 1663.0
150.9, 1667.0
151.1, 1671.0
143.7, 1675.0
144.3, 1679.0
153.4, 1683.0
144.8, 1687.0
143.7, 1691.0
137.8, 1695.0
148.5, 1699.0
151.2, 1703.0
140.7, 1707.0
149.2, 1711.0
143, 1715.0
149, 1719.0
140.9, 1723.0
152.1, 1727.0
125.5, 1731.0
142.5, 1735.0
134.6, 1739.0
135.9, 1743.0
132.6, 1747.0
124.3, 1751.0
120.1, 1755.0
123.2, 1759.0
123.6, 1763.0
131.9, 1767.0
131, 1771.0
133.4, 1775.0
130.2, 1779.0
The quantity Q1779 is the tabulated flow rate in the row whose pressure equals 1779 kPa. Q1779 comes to 130.2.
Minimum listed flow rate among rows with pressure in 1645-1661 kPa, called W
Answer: 137.5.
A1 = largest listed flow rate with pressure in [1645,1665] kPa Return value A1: 150.4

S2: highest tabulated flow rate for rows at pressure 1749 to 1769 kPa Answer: 131.9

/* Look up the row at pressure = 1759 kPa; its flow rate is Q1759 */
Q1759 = 123.2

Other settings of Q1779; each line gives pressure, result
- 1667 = 150.9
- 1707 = 140.7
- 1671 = 151.1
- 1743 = 135.9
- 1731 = 125.5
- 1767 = 131.9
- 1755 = 120.1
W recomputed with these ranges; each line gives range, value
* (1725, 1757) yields 120.1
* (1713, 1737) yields 125.5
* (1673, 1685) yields 143.7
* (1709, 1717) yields 143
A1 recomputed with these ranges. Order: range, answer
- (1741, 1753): 135.9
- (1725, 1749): 152.1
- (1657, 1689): 153.4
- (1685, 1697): 144.8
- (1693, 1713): 151.2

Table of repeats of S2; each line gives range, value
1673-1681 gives 144.3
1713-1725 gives 149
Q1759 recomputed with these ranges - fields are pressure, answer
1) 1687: 144.8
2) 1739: 134.6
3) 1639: 155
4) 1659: 146.8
